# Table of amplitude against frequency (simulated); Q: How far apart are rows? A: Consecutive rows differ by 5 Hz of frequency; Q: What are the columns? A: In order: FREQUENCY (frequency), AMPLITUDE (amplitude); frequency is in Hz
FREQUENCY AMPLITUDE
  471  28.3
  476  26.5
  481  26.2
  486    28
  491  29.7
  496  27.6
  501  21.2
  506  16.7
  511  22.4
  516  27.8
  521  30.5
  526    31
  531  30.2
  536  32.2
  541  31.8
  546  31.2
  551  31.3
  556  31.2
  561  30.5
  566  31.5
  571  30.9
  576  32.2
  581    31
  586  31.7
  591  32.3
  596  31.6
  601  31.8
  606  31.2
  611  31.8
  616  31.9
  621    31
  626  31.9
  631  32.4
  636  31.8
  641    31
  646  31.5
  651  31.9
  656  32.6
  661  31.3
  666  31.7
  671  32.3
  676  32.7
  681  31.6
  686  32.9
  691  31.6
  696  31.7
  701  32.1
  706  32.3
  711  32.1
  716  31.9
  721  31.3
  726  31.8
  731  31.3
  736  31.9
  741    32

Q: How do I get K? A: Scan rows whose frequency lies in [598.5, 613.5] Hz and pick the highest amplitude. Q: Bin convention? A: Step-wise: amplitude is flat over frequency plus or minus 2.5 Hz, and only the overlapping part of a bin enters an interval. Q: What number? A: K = 31.8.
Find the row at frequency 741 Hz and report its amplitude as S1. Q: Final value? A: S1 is 32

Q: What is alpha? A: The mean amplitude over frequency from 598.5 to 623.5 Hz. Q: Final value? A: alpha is 31.5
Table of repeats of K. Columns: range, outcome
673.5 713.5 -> 32.9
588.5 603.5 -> 32.3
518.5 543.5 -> 32.2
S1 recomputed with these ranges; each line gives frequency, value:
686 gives 32.9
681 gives 31.6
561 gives 30.5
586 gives 31.7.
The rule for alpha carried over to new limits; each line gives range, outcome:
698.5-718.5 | 32.1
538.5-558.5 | 31.4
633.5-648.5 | 31.4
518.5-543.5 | 31.1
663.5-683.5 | 32.1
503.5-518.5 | 22.3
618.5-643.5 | 31.6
